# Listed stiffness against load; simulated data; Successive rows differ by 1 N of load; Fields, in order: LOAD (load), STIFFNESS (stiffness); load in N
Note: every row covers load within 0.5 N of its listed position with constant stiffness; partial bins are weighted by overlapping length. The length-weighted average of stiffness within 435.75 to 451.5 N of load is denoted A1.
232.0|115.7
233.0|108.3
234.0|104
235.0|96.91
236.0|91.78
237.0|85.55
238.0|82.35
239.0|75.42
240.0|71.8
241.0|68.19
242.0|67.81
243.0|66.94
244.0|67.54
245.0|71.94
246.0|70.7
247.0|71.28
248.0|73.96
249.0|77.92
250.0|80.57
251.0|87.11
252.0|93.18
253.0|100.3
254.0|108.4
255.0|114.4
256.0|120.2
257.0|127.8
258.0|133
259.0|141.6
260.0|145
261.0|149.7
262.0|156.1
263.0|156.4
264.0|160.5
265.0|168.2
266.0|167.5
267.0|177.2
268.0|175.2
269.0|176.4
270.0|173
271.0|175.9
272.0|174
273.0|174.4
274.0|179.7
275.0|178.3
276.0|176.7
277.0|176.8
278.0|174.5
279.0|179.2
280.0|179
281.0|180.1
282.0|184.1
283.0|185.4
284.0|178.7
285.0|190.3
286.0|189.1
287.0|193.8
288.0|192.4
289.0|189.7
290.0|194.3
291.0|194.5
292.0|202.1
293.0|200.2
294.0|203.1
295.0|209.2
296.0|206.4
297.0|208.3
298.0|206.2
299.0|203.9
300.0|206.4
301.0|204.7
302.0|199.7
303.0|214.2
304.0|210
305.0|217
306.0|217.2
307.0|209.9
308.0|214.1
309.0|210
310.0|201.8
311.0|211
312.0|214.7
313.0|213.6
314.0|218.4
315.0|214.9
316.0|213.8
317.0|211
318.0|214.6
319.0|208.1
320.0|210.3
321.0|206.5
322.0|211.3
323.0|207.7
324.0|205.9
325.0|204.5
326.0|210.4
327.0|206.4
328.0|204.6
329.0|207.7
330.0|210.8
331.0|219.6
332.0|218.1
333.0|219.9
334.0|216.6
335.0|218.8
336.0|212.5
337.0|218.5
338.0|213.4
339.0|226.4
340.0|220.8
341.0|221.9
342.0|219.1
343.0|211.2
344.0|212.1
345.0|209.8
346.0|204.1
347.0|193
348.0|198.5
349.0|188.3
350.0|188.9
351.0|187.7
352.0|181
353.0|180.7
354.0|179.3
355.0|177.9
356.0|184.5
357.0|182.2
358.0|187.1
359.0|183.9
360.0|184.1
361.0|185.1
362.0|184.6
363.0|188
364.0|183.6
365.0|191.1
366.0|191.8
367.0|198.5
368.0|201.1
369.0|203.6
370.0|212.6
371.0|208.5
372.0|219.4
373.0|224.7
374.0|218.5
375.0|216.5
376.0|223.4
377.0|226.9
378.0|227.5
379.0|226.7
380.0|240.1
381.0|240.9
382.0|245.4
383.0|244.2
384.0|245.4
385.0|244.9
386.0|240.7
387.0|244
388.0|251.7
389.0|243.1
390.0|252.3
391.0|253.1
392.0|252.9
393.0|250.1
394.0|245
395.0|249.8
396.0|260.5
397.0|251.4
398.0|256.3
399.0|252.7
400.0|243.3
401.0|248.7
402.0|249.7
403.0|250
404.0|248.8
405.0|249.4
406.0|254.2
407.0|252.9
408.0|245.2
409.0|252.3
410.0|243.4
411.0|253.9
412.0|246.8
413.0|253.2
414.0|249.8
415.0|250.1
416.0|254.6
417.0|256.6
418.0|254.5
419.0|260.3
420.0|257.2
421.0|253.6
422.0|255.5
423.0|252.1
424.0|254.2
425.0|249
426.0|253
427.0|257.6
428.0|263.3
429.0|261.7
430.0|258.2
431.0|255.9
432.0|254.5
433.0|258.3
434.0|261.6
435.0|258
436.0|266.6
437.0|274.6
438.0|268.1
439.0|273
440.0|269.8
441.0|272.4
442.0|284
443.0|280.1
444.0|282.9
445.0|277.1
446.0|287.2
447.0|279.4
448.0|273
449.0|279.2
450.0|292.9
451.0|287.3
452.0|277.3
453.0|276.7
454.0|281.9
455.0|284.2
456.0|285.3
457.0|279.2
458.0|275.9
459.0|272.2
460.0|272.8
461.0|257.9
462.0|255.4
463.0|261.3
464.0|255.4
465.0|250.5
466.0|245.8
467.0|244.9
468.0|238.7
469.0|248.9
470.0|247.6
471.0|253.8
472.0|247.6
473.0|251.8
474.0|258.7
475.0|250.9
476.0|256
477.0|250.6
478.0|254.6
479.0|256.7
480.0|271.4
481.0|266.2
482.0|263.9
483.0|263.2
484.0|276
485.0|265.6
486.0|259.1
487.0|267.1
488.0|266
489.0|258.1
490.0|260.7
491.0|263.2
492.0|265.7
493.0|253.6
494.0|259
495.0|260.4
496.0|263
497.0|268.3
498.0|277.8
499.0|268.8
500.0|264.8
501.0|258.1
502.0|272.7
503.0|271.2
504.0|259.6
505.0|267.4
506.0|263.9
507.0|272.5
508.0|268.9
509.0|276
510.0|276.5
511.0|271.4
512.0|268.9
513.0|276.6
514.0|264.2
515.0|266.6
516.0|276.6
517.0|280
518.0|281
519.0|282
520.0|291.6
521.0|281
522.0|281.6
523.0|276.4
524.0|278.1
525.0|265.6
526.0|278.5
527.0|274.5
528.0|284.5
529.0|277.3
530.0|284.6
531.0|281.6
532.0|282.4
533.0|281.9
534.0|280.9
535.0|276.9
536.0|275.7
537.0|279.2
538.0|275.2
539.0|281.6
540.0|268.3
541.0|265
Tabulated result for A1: 278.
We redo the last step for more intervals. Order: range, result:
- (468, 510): 262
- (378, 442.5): 253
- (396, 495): 261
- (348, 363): 185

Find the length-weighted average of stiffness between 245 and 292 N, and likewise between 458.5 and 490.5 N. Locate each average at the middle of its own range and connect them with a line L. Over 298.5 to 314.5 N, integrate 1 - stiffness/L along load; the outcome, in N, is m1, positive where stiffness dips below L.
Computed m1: -3.6 N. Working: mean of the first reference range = 153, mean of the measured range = 210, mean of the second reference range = 258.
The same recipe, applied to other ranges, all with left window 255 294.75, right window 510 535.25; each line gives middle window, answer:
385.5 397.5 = -1.5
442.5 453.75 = -1.6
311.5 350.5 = -2.8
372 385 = -0.9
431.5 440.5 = -0.9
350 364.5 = 1.7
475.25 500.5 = 0.0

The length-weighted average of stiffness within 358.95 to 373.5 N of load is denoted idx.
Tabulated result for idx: 198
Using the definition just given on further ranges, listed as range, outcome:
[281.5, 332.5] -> 206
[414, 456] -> 267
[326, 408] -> 220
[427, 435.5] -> 259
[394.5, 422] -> 252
